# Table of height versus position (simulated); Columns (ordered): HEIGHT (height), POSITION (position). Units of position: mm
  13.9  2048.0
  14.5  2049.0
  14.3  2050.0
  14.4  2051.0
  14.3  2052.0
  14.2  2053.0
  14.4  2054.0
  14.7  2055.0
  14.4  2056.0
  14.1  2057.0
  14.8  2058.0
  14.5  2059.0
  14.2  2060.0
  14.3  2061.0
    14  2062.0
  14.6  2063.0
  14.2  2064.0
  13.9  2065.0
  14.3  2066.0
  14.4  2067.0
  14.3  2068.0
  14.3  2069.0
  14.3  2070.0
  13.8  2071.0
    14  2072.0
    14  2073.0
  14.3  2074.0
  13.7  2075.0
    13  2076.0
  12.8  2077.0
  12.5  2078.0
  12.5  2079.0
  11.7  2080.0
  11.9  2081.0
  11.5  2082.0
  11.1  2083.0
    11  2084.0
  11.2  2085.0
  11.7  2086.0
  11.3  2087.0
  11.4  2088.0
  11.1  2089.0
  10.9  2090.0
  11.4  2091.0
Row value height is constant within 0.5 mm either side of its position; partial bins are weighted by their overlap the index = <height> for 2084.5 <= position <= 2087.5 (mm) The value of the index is 11.4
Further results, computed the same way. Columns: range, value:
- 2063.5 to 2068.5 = 14.2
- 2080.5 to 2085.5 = 11.3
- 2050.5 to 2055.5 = 14.4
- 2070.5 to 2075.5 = 14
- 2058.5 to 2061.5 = 14.3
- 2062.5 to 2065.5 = 14.2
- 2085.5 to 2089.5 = 11.4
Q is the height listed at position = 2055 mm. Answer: 14.7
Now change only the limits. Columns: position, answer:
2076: 13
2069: 14.3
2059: 14.5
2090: 10.9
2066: 14.3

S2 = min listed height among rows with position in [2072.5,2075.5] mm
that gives 13.7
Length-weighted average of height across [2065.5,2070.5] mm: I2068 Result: 14.3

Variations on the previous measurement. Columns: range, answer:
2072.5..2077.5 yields 13.6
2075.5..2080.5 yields 12.5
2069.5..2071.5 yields 14.1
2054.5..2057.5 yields 14.4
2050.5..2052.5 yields 14.4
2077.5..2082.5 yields 12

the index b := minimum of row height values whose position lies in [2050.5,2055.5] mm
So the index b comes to 14.2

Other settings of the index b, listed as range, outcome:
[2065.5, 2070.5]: 14.3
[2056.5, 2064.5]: 14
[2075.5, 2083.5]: 11.1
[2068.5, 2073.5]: 13.8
